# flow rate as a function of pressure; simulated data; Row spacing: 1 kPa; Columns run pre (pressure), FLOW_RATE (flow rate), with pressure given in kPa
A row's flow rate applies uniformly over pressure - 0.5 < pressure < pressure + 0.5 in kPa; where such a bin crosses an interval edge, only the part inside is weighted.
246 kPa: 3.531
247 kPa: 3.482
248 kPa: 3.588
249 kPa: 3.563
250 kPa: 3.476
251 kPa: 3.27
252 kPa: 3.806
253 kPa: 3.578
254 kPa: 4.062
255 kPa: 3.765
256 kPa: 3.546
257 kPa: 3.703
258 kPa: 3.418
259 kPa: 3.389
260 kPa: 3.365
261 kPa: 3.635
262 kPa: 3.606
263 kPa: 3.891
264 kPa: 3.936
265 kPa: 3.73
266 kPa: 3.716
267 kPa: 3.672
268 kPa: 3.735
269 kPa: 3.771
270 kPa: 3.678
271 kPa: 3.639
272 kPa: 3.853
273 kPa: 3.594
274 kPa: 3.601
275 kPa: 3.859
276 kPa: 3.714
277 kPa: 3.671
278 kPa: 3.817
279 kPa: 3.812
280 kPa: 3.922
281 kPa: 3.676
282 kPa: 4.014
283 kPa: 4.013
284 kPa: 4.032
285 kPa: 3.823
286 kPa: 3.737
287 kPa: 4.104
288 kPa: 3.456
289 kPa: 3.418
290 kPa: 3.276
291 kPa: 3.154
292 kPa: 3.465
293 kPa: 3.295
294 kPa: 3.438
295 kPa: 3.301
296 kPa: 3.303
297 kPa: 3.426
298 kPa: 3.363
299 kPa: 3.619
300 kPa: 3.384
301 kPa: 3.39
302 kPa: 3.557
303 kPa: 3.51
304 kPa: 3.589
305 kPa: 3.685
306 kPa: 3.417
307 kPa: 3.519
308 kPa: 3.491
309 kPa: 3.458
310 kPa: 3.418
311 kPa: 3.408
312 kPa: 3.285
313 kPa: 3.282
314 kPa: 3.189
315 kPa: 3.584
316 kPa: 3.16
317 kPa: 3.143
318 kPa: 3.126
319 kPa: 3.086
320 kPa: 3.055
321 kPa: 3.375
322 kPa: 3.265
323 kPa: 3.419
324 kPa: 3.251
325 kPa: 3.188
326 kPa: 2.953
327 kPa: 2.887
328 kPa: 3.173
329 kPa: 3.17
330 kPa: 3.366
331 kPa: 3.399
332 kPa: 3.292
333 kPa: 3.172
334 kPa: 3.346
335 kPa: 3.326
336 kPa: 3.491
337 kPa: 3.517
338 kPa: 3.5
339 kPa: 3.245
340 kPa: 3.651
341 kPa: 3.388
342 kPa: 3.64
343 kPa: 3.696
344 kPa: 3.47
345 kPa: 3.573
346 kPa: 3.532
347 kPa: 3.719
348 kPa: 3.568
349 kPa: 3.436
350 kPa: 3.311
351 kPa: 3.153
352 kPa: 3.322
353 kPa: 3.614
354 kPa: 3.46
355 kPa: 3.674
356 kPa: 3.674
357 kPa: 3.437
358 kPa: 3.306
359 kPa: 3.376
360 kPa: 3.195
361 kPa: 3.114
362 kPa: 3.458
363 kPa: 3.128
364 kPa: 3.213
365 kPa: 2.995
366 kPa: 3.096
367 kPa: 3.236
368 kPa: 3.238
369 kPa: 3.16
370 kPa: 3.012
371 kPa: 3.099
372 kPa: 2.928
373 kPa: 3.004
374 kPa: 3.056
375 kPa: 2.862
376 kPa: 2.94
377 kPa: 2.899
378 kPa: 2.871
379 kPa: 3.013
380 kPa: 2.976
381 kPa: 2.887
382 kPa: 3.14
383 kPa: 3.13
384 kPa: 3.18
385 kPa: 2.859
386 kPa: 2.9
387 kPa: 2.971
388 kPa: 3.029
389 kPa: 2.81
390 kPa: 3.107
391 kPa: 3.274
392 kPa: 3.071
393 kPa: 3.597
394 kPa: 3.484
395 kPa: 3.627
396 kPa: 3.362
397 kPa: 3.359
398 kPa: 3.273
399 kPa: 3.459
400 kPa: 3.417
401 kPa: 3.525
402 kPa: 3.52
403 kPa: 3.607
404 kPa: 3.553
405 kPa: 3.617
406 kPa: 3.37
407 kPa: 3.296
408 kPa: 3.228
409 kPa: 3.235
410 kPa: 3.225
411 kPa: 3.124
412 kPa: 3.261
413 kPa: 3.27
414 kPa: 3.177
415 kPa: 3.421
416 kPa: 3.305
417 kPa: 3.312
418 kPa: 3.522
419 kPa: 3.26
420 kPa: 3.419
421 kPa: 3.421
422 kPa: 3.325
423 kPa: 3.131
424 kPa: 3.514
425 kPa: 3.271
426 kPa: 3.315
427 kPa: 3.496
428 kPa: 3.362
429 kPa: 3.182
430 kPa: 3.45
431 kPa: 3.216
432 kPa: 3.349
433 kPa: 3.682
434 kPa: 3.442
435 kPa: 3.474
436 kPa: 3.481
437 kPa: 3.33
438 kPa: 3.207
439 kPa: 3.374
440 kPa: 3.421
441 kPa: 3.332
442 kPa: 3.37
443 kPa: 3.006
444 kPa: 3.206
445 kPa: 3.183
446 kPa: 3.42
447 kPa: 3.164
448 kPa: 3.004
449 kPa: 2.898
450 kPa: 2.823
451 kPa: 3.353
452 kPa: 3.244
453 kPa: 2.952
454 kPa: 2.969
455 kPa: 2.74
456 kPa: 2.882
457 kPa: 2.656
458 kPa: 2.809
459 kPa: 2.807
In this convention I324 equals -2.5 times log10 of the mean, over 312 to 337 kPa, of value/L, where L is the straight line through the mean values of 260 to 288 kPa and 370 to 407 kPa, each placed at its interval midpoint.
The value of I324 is 0.09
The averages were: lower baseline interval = 3.77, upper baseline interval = 3.19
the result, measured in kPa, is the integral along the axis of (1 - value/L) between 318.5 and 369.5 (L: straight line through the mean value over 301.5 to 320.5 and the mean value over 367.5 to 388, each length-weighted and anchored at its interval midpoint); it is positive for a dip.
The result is -2.5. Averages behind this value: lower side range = 3.37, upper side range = 3.01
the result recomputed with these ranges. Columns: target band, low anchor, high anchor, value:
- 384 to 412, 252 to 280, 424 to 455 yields 0.6 kPa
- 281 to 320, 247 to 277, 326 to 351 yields 0.7 kPa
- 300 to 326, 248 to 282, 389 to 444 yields 1.7 kPa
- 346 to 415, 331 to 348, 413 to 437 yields 3.6 kPa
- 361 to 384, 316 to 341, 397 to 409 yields 2.0 kPa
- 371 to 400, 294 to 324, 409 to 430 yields 1.9 kPa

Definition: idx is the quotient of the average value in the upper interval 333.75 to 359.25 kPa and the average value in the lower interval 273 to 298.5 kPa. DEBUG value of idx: 1.0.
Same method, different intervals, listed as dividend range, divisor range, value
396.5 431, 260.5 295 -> 0.91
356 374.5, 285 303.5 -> 0.92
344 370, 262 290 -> 0.89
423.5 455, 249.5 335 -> 0.93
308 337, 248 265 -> 0.90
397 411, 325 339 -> 1.04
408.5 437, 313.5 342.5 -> 1.02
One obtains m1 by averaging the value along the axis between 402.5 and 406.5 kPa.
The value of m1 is 3.54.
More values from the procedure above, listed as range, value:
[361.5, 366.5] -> 3.18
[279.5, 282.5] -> 3.87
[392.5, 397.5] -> 3.49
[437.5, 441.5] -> 3.33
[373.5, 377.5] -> 2.94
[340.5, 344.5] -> 3.55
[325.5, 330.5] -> 3.11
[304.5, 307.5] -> 3.54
